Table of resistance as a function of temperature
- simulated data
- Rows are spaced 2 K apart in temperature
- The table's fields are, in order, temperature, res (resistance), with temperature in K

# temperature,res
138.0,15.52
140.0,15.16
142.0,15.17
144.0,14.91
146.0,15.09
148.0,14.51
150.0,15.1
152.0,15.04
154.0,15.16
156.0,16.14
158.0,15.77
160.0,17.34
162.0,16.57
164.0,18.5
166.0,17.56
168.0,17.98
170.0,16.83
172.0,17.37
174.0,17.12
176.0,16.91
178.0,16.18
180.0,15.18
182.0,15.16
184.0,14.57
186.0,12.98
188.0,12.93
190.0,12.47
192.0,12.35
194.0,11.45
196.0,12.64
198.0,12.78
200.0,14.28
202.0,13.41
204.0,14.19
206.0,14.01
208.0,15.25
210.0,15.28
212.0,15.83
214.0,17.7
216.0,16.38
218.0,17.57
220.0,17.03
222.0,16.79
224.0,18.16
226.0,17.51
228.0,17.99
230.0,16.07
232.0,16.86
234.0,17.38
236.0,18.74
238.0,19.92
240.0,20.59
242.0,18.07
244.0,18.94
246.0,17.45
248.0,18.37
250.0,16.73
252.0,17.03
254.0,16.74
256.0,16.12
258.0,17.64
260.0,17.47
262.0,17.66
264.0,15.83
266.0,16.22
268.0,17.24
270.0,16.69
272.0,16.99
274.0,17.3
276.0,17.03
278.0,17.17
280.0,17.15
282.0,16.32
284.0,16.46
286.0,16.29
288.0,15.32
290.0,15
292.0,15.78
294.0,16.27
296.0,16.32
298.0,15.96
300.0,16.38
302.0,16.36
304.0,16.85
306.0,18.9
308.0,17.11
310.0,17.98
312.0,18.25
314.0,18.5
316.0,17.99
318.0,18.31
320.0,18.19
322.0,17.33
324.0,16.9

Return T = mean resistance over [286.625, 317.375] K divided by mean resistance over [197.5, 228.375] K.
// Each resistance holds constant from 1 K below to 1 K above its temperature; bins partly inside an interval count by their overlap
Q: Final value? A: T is 1.06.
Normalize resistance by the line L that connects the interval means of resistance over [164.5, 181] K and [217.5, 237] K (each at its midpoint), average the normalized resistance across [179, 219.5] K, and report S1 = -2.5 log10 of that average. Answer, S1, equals 0.19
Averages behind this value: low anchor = 16.9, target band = 14.4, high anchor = 17.4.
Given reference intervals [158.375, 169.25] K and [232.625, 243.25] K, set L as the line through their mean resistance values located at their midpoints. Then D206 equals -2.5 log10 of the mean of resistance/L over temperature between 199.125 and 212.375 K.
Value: 0.25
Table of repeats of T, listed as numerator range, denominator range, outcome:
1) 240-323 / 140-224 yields 1.11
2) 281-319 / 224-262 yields 0.95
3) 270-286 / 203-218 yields 1.08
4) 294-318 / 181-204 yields 1.31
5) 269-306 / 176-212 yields 1.18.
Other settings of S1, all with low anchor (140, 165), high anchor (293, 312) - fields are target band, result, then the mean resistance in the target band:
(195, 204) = 0.20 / 13.4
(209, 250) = -0.08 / 17.6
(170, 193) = 0.07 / 14.9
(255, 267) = -0.01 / 16.8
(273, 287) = 0.00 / 16.8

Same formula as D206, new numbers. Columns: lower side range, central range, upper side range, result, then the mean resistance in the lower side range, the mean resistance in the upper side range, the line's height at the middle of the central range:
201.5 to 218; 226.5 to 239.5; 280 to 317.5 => -0.136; 15.5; 16.8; 15.8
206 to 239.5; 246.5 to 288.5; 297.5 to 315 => 0.025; 17.1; 17.4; 17.3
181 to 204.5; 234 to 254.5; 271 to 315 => -0.209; 13.2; 16.8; 15.1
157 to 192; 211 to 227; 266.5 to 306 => -0.065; 15.9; 16.5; 16.1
